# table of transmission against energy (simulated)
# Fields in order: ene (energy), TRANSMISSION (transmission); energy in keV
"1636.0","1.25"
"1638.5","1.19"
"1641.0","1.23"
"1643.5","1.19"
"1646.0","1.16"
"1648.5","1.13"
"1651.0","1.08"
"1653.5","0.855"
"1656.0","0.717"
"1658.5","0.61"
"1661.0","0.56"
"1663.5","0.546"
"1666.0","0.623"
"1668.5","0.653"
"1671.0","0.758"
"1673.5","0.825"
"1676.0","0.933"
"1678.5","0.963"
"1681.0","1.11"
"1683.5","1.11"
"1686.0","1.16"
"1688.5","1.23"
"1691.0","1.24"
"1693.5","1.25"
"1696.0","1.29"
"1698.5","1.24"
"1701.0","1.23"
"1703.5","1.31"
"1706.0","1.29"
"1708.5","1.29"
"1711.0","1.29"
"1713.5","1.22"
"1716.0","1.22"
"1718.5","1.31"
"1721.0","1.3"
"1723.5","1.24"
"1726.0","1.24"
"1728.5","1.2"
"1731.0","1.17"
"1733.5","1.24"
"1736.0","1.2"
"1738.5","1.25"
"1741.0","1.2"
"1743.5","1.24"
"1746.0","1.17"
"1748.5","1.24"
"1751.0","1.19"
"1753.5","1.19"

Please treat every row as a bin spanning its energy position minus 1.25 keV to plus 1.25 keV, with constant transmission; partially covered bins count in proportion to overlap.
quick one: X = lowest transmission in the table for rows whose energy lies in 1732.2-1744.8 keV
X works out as 1.2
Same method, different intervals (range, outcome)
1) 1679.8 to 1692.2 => 1.11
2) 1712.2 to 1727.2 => 1.22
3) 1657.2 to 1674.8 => 0.546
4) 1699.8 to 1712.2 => 1.23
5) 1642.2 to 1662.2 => 0.56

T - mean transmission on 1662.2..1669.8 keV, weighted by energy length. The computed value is 0.608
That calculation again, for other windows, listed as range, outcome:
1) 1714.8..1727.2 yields 1.26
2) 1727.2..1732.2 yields 1.19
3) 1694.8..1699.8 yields 1.26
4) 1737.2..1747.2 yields 1.22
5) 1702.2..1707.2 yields 1.3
